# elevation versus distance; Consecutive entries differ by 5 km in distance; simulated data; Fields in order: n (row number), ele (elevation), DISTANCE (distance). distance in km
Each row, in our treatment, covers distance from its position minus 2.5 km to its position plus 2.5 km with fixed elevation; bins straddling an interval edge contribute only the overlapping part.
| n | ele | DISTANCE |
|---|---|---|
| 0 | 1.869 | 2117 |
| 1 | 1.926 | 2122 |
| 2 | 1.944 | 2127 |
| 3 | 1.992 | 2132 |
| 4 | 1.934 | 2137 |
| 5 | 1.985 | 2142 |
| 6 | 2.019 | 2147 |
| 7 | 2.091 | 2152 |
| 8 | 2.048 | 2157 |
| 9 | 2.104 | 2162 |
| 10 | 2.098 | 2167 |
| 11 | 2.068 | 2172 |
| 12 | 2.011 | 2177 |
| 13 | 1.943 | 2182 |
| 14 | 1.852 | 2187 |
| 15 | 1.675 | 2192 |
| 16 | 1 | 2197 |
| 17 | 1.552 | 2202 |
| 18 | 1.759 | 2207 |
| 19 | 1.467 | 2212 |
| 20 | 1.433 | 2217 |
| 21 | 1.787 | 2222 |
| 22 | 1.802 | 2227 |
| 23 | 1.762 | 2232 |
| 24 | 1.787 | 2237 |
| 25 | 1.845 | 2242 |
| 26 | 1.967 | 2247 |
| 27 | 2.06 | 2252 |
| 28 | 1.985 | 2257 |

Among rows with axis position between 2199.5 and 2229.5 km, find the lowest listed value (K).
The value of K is 1.433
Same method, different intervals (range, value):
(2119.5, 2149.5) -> 1.926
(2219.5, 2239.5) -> 1.762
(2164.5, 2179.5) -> 2.011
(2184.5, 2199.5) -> 1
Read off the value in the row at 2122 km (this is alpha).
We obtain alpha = 1.926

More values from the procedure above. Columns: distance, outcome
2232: 1.762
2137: 1.934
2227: 1.802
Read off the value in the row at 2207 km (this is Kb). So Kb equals 1.759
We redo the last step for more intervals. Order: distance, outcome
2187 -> 1.852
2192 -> 1.675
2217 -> 1.433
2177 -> 2.011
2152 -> 2.091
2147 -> 2.019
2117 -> 1.869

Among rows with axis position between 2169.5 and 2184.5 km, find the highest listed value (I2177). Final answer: 2.068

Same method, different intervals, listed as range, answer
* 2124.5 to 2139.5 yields 1.992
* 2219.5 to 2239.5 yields 1.802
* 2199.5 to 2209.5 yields 1.759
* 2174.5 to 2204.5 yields 2.011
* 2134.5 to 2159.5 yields 2.091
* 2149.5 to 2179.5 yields 2.104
